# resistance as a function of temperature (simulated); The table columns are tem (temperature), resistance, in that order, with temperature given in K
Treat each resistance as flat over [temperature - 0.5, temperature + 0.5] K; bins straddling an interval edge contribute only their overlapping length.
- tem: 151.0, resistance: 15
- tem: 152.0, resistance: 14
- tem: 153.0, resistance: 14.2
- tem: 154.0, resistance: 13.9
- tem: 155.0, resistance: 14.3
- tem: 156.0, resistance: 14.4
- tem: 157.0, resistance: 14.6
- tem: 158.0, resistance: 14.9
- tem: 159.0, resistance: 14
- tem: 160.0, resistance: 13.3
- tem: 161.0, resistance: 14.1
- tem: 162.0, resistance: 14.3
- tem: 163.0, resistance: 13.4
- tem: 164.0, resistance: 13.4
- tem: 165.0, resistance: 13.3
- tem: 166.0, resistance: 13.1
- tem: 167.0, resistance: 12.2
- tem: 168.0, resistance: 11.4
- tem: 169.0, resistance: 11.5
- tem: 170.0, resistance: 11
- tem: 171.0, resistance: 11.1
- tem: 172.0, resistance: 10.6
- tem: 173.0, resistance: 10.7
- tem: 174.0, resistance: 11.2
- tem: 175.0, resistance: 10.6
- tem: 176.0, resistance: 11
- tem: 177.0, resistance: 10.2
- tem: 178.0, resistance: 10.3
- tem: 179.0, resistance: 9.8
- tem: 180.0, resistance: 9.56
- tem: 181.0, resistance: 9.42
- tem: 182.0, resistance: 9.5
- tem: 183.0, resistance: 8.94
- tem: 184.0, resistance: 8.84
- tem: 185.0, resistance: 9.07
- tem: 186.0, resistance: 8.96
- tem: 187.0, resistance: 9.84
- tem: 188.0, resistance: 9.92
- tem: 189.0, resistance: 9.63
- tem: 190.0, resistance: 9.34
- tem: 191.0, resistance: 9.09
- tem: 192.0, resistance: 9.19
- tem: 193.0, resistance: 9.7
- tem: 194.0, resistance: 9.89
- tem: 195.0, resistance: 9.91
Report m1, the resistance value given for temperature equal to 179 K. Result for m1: 9.8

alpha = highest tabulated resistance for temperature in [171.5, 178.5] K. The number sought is 11.2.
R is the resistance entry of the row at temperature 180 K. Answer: 9.56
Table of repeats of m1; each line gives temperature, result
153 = 14.2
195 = 9.91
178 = 10.3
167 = 12.2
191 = 9.09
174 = 11.2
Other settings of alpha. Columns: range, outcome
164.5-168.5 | 13.3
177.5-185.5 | 10.3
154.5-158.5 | 14.9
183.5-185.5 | 9.07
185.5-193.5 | 9.92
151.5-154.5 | 14.2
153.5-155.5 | 14.3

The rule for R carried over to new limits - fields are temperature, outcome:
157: 14.6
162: 14.3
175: 10.6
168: 11.4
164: 13.4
